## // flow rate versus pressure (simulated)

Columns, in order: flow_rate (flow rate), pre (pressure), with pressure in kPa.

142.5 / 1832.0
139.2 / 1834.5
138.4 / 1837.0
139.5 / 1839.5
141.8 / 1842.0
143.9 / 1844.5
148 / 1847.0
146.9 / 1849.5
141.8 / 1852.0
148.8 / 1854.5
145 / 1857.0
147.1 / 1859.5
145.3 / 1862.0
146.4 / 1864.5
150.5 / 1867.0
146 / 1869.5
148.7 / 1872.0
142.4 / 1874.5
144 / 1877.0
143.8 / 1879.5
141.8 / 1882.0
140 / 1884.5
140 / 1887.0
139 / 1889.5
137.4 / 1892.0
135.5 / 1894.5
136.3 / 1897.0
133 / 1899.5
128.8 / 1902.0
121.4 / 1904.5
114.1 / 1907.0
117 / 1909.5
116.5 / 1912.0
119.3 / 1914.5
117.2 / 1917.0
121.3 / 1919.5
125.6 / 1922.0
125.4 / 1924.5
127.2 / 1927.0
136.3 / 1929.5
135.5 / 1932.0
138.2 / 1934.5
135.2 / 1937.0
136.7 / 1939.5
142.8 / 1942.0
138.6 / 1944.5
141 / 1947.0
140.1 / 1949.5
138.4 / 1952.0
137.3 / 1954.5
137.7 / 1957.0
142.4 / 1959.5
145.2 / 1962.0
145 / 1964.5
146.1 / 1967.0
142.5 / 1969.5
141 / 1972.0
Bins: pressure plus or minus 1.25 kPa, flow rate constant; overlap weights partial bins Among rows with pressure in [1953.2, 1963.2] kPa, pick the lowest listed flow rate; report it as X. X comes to 137.3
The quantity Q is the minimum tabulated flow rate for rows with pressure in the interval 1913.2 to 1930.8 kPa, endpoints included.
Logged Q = 117.2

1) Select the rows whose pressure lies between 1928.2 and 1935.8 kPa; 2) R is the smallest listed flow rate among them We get 135.5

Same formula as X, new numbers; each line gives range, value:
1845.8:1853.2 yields 141.8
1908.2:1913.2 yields 116.5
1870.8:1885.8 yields 140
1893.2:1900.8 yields 133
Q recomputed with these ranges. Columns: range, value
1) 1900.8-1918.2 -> 114.1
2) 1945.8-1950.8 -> 140.1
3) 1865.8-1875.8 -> 142.4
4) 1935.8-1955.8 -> 135.2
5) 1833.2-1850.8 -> 138.4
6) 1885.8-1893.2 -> 137.4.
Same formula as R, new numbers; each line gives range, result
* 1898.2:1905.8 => 121.4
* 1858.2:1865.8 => 145.3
